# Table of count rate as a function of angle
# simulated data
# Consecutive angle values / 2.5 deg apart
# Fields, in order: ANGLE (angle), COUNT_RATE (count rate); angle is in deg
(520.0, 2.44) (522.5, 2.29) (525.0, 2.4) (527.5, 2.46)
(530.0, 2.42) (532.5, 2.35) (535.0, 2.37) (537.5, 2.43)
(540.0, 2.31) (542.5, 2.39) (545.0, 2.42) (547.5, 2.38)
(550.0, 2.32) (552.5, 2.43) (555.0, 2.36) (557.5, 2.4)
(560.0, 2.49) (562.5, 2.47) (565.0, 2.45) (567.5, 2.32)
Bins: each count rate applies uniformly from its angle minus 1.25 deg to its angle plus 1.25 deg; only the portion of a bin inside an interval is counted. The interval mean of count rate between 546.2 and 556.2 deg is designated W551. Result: 2.37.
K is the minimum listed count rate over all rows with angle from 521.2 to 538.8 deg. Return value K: 2.29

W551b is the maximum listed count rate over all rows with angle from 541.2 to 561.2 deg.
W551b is 2.49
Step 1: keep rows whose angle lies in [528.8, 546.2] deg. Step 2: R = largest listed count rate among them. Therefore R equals 2.43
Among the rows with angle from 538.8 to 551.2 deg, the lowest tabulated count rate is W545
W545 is 2.31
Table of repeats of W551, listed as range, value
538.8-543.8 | 2.35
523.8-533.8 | 2.41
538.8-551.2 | 2.36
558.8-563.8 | 2.48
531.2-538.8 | 2.38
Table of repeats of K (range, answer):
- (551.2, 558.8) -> 2.36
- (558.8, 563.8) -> 2.47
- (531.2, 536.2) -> 2.35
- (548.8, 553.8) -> 2.32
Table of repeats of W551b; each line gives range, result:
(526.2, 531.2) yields 2.46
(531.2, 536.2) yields 2.37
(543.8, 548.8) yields 2.42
